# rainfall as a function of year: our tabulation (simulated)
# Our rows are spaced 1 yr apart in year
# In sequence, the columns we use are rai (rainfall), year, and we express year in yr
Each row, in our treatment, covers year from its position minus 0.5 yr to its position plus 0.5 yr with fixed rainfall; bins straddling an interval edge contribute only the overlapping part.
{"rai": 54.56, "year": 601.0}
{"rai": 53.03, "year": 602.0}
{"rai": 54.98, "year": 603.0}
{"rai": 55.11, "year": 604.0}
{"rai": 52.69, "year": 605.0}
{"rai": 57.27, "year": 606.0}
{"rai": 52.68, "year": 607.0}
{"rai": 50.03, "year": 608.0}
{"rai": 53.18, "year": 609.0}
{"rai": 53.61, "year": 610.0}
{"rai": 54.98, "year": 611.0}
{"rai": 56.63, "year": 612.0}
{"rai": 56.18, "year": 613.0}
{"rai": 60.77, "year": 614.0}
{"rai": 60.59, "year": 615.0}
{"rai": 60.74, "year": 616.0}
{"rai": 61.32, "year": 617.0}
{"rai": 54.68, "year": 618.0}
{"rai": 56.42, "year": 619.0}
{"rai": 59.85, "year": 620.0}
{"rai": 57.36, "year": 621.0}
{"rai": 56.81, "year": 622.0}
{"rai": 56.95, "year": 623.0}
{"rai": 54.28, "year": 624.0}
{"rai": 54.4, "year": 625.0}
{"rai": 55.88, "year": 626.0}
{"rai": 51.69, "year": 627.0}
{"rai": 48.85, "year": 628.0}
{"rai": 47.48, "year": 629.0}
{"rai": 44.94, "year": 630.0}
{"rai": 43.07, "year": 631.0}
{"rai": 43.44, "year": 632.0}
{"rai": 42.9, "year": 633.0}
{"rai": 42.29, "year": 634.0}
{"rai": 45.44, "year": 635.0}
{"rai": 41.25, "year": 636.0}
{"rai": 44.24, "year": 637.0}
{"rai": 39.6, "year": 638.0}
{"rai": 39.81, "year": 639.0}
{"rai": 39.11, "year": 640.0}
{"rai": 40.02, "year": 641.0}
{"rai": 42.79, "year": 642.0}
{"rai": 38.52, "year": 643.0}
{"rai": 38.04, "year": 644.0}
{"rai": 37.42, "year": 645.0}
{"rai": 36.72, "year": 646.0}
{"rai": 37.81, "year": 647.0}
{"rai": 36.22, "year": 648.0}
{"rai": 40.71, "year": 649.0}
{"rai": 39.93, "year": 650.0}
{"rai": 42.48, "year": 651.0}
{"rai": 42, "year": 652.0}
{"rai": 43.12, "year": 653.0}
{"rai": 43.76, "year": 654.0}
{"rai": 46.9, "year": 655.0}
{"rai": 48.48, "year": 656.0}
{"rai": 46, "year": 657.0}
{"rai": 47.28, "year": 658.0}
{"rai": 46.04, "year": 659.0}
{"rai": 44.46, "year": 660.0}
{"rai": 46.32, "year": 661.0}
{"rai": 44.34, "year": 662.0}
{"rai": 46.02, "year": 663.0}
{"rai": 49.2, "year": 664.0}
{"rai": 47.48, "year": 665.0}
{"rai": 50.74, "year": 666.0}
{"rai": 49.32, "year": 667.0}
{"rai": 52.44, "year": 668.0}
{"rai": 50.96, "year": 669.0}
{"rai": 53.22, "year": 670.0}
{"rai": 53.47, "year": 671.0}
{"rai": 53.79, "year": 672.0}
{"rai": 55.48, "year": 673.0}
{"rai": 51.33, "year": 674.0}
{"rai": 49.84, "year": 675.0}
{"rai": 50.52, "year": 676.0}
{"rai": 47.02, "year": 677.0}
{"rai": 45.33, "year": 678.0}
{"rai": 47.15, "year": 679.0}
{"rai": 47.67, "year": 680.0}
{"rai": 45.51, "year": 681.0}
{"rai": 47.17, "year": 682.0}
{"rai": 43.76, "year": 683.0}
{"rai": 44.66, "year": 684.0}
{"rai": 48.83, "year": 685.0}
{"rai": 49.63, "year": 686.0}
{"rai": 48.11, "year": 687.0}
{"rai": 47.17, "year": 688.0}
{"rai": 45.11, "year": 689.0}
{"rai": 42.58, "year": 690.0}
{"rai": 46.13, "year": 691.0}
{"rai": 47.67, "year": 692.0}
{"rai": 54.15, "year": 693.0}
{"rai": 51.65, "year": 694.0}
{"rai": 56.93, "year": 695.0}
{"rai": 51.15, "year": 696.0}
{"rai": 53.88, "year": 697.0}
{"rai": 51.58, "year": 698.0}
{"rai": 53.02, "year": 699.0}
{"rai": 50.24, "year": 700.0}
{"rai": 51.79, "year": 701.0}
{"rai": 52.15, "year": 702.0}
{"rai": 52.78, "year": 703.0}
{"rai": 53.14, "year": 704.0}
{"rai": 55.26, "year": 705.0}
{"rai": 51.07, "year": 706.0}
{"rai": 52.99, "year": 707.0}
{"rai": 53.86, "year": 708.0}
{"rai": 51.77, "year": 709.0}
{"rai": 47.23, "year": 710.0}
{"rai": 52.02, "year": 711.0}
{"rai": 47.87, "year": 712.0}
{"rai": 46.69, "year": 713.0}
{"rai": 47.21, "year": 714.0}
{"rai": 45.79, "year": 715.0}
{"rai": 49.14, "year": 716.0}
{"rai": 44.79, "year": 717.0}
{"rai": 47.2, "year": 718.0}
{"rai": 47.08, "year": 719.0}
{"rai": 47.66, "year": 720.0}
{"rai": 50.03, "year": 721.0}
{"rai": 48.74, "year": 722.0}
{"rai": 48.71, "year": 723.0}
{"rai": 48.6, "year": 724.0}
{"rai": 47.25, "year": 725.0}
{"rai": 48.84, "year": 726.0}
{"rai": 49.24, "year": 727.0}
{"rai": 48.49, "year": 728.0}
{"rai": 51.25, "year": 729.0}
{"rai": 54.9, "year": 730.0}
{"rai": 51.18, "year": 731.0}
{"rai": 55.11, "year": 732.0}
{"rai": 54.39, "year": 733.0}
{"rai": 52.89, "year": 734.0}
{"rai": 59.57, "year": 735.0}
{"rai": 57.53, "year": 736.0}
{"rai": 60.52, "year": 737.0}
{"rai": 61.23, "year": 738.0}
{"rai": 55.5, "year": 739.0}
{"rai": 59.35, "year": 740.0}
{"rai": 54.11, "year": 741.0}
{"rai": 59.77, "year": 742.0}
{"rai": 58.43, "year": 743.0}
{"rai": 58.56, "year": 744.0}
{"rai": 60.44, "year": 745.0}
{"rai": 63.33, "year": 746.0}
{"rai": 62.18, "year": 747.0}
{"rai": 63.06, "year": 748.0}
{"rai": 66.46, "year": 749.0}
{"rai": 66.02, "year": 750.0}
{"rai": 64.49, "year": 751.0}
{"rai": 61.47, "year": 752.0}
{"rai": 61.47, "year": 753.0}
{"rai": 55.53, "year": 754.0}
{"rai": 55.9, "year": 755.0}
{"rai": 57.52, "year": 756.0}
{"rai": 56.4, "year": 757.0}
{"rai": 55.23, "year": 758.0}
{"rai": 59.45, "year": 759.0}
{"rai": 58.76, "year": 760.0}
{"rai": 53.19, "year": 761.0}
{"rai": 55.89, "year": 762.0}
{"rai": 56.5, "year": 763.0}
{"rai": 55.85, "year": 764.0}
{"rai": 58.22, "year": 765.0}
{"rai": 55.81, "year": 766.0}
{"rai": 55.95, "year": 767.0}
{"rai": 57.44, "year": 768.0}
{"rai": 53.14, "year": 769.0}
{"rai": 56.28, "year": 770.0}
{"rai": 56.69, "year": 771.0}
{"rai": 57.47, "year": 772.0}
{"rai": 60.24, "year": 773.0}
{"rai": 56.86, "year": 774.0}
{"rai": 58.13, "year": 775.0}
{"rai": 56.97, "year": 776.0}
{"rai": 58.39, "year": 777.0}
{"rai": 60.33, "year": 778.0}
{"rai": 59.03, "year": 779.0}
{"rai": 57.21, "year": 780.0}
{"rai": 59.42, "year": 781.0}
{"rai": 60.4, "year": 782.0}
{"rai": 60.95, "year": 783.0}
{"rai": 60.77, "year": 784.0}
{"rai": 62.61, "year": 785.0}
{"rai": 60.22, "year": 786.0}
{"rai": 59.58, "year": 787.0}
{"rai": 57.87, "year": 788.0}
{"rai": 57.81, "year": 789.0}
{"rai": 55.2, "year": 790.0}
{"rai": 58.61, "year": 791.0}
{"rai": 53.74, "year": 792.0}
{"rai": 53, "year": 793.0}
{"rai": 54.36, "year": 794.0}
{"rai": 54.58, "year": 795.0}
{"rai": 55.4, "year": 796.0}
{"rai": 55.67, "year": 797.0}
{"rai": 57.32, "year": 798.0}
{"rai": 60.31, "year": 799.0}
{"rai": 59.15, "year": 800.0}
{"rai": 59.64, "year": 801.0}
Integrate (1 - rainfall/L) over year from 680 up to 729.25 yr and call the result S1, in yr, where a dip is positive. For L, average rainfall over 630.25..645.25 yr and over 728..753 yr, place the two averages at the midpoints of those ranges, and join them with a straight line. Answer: 3.0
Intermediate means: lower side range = 41.3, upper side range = 58.7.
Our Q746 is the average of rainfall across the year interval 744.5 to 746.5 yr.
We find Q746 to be 61.9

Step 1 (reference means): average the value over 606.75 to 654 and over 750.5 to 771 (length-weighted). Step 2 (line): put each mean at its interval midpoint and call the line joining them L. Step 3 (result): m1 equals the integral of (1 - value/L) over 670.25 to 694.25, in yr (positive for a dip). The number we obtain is 1.4 yr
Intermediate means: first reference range 48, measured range 48.5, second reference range 57.2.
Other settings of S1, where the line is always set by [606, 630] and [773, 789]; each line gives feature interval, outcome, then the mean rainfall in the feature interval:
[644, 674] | 5.5 yr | 45.9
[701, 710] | 0.8 yr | 52.5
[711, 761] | 2.9 yr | 54.8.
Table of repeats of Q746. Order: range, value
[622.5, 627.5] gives 54.6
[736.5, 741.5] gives 58.1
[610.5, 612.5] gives 55.8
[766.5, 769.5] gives 55.5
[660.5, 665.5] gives 46.7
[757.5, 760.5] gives 57.8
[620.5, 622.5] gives 57.1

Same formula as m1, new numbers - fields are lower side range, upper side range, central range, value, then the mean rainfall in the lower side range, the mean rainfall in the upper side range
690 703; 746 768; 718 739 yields 1.2 yr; 51.4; 58.9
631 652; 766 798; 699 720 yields -0.6 yr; 40.5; 57.5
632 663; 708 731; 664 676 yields -2.0 yr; 42.2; 48.8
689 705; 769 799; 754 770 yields -0.1 yr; 51.2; 57.7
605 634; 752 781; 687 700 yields 1.3 yr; 53.6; 57.3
